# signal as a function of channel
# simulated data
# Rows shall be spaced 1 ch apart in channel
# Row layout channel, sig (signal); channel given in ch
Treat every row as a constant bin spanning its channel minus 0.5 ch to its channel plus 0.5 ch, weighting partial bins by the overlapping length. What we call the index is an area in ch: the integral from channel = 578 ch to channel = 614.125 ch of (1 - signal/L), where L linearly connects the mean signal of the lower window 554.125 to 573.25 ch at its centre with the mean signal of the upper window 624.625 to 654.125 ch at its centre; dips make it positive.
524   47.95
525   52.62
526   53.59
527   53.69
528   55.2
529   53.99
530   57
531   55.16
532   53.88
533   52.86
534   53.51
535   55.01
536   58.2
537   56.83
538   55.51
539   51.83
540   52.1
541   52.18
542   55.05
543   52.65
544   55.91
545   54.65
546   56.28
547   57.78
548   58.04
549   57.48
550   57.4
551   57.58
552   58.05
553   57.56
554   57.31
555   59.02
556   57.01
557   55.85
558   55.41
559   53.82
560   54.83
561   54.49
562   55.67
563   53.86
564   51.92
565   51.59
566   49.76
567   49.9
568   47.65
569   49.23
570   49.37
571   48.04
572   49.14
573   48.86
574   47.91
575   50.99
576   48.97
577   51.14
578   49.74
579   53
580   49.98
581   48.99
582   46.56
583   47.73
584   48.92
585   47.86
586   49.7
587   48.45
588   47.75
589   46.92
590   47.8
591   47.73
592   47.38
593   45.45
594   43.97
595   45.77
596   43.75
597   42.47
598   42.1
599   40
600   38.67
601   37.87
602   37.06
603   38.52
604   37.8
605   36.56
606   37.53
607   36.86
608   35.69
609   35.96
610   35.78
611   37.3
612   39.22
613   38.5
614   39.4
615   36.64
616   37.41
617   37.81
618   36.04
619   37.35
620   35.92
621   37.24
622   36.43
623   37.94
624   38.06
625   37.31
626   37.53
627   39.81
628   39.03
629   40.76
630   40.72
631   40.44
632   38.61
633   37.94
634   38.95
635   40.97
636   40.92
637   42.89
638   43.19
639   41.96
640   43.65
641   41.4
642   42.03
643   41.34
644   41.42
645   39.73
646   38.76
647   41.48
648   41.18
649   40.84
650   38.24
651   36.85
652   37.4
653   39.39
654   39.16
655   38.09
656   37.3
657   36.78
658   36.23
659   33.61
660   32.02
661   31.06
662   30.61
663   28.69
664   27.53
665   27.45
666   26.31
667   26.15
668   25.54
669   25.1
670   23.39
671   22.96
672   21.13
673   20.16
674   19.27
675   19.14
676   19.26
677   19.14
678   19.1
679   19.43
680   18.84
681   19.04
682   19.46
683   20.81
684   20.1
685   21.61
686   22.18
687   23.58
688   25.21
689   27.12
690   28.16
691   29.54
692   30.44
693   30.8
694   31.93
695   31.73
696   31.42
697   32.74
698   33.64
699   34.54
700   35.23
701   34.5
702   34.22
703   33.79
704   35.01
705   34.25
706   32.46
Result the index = 3.3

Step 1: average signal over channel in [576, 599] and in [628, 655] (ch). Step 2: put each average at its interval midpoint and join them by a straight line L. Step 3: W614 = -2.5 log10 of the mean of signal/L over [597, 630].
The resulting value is 0.16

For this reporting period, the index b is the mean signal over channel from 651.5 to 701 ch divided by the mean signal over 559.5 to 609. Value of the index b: 0.59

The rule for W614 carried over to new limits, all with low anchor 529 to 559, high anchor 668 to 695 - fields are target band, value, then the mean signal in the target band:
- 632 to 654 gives -0.246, 40.4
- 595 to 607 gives 0.074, 39.5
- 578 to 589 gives -0.057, 48.8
